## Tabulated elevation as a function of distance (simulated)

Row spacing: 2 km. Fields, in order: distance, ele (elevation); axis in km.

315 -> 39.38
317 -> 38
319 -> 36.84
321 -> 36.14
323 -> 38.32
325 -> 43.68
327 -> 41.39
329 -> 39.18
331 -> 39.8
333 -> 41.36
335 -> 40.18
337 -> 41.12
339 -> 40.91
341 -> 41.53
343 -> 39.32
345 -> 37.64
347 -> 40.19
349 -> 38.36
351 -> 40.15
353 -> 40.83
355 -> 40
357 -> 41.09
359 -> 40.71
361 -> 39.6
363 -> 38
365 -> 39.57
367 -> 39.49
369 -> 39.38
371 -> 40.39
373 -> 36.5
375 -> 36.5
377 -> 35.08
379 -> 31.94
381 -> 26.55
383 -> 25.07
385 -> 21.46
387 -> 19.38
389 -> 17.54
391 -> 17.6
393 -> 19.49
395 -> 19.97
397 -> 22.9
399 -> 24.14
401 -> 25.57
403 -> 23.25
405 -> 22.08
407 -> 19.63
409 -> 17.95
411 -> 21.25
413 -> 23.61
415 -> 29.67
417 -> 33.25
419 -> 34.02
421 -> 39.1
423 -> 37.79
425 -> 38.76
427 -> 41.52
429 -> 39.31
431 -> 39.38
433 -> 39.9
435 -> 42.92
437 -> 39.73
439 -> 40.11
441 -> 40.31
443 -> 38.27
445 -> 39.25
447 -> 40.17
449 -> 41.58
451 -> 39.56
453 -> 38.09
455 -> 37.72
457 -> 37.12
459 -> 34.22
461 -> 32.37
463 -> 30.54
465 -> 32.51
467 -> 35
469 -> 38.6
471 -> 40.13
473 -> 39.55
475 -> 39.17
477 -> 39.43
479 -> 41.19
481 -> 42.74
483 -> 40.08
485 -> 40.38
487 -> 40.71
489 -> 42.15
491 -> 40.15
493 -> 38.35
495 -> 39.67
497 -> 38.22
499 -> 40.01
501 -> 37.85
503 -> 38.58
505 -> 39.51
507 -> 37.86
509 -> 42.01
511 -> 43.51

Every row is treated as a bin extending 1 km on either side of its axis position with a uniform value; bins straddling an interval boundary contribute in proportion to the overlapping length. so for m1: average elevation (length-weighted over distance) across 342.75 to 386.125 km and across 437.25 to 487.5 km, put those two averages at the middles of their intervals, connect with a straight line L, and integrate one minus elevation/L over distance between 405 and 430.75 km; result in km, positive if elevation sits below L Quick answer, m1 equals 4.38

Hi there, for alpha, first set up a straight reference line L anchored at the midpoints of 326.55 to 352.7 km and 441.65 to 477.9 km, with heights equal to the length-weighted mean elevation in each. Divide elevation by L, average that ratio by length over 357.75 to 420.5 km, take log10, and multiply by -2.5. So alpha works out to 0.34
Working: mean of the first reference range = 40.1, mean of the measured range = 28.6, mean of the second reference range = 37.4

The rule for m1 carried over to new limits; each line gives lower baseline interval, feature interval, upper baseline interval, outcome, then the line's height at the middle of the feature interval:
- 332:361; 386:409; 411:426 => 9.3 km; 35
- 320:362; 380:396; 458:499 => 7.5 km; 39.5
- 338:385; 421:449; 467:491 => -0.5 km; 39.1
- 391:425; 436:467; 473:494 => -3.0 km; 34.3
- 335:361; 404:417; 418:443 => 5.4 km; 39.5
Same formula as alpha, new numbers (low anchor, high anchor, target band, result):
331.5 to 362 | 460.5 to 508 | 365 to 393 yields 0.32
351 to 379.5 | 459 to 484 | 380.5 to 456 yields 0.22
